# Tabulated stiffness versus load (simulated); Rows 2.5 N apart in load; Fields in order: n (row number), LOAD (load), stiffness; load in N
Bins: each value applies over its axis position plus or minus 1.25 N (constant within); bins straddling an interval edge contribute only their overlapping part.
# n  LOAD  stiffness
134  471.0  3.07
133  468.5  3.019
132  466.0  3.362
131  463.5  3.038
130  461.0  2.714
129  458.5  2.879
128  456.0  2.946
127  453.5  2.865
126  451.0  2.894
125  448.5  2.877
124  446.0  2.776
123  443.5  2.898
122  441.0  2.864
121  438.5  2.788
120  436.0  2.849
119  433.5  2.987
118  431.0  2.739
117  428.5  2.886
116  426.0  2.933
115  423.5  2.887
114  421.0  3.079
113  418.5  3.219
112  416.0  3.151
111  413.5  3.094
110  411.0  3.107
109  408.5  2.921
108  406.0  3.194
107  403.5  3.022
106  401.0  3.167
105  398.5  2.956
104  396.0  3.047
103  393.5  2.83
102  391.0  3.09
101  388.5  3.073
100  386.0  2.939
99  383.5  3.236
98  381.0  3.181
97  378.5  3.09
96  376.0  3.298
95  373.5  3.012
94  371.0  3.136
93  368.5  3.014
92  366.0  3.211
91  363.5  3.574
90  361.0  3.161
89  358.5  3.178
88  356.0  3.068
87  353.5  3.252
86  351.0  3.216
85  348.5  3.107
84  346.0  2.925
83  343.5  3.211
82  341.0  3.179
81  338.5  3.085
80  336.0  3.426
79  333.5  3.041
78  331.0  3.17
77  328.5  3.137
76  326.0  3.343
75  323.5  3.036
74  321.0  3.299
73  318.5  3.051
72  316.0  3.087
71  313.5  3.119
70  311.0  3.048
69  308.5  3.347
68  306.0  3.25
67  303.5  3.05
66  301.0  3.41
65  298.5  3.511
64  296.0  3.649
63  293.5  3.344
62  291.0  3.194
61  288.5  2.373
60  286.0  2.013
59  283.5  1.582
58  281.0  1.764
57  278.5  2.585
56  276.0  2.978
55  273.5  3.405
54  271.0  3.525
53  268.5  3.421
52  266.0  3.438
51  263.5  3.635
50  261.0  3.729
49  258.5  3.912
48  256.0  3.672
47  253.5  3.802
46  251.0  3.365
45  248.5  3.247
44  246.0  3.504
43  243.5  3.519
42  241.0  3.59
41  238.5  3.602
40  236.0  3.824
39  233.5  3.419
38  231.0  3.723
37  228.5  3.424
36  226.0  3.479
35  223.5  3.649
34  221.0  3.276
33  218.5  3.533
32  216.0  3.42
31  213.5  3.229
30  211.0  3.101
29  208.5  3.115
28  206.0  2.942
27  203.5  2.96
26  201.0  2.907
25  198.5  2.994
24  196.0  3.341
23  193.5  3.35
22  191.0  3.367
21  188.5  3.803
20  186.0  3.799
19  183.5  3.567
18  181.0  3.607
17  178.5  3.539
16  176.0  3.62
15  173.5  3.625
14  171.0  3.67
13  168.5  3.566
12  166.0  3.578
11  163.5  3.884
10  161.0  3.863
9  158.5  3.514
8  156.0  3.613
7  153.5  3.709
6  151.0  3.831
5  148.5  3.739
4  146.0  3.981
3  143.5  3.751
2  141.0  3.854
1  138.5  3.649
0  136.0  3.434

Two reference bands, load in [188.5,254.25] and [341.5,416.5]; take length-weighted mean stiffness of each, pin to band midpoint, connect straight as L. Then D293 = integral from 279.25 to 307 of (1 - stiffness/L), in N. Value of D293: 3.7 N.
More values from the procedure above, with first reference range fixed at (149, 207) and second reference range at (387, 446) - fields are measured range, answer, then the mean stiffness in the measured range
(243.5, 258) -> -0.8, 3.54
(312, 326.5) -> 0.3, 3.14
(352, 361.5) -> -0.1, 3.17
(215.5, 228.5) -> -0.2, 3.47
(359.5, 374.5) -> -0.4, 3.19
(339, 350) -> 0.1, 3.11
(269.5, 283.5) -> 2.3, 2.75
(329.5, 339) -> -0.1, 3.19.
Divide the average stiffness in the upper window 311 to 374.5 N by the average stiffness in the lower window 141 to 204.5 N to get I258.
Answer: 0.88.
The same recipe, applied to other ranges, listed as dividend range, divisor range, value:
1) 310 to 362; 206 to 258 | 0.91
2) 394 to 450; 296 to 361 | 0.93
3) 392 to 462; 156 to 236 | 0.85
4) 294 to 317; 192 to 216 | 1.05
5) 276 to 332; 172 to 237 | 0.87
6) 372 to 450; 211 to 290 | 0.92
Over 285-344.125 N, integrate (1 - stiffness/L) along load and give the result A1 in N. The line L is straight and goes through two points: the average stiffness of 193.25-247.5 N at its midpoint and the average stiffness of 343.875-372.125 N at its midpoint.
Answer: 1.5 N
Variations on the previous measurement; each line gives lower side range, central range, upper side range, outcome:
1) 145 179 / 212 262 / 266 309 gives -4.35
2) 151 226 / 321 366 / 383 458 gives -0.75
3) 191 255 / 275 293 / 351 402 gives 4.88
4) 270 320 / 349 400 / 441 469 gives -3.15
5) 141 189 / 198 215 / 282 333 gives 2.26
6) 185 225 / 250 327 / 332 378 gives 1.65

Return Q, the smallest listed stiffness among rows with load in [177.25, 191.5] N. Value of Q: 3.367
